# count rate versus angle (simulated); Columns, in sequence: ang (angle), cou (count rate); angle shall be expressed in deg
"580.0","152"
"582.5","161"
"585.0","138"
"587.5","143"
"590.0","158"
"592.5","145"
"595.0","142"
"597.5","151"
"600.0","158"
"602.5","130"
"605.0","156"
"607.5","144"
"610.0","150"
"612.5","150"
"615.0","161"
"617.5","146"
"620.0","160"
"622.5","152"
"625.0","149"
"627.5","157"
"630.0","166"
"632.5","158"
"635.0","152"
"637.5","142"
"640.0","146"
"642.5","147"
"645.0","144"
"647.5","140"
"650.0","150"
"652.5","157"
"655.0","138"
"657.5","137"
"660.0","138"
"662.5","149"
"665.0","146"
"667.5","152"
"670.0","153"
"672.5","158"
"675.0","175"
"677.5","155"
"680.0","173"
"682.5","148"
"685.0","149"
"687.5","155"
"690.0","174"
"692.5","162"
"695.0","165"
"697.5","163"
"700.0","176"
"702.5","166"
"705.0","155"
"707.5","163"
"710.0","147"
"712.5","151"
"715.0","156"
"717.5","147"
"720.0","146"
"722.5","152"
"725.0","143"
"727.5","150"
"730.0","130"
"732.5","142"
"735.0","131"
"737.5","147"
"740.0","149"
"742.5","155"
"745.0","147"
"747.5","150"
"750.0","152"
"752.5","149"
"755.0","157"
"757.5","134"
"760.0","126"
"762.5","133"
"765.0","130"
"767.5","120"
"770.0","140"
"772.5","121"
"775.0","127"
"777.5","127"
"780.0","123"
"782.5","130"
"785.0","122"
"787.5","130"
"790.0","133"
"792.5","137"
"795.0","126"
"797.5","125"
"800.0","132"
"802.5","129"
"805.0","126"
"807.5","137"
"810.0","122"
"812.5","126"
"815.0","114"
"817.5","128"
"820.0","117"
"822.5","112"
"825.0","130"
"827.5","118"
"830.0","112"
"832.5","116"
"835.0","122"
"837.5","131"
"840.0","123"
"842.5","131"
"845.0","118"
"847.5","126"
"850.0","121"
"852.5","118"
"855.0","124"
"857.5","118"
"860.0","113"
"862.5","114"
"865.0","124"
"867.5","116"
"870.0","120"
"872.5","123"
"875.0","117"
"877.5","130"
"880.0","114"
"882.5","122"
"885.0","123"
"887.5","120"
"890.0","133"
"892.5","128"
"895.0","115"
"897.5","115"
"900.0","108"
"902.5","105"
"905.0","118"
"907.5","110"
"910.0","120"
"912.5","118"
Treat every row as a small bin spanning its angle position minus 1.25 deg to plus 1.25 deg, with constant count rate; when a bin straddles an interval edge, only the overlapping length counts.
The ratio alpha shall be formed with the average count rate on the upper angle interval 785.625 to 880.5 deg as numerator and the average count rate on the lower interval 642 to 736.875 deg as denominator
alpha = 0.81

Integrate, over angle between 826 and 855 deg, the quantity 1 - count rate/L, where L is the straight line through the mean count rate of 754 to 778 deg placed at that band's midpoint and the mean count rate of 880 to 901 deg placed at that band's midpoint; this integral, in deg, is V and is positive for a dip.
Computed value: 0.7 deg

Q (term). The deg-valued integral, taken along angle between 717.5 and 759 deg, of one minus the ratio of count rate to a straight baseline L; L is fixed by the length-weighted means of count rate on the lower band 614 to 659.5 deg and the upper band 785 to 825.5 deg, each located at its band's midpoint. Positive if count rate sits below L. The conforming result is -3.1 deg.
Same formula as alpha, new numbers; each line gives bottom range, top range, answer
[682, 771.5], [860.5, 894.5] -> 0.82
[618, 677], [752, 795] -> 0.87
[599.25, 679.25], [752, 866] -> 0.84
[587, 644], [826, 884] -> 0.80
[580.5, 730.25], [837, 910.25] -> 0.79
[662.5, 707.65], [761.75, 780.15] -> 0.80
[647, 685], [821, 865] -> 0.80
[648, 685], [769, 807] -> 0.85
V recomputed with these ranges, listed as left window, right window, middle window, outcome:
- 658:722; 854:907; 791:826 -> 1.9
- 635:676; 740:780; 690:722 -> -3.4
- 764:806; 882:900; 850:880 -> 0.8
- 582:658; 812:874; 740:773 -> -2.1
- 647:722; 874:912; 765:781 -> 1.5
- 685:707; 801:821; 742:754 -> -0.4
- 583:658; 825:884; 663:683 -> -2.1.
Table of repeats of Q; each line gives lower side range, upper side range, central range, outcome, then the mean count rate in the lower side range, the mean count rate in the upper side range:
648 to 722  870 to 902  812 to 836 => 2.2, 155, 120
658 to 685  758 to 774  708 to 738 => -1.2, 154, 129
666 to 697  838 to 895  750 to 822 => 4.6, 160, 122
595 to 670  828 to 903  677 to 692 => -1.8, 149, 120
